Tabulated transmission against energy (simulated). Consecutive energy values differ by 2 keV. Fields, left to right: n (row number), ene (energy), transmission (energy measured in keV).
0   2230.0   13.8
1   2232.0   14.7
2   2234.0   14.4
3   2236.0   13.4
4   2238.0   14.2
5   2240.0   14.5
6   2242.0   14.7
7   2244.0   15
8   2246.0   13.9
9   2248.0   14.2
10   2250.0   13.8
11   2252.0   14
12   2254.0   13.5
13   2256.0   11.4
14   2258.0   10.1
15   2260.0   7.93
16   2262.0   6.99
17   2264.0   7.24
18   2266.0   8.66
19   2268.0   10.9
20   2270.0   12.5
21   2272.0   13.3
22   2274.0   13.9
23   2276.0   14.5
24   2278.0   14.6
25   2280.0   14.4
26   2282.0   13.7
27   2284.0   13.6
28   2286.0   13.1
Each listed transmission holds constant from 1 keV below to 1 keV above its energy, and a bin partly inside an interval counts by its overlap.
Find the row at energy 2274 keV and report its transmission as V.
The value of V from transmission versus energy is 13.9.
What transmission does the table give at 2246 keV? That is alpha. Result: 13.9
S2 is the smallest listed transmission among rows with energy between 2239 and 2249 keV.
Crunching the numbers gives 13.9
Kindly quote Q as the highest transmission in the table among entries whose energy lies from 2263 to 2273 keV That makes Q 13.3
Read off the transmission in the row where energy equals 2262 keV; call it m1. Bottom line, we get 6.99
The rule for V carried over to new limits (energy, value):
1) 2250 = 13.8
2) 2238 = 14.2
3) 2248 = 14.2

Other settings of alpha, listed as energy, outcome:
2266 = 8.66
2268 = 10.9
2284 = 13.6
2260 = 7.93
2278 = 14.6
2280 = 14.4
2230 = 13.8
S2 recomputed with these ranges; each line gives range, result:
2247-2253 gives 13.8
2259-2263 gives 6.99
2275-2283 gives 13.7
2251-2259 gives 10.1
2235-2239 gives 13.4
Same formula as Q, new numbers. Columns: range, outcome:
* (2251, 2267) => 14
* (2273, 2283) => 14.6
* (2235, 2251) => 15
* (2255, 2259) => 11.4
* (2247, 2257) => 14.2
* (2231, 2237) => 14.7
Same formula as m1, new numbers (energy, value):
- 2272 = 13.3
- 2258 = 10.1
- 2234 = 14.4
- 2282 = 13.7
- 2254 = 13.5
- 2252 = 14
